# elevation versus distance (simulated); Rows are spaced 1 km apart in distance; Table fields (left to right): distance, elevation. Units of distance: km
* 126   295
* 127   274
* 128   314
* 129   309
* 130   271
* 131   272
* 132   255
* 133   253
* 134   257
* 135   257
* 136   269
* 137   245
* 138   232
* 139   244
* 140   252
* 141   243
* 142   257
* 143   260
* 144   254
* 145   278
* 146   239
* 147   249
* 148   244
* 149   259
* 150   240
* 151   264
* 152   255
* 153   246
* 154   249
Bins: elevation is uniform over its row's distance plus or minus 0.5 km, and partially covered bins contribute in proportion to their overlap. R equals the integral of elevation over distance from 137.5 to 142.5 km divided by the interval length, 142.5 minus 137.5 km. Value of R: 246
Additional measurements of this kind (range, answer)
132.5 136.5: 259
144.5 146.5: 258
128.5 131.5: 284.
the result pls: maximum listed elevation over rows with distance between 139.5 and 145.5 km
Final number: 278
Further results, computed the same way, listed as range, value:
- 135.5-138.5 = 269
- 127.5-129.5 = 314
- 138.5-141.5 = 252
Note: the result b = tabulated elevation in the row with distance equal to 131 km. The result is 272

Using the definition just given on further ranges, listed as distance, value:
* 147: 249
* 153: 246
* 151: 264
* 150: 240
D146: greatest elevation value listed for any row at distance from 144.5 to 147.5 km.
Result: 278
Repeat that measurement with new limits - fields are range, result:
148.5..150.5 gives 259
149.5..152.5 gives 264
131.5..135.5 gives 257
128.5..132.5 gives 309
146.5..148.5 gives 249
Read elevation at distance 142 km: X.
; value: 257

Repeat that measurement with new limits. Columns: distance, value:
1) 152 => 255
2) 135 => 257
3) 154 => 249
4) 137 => 245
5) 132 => 255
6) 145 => 278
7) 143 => 260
